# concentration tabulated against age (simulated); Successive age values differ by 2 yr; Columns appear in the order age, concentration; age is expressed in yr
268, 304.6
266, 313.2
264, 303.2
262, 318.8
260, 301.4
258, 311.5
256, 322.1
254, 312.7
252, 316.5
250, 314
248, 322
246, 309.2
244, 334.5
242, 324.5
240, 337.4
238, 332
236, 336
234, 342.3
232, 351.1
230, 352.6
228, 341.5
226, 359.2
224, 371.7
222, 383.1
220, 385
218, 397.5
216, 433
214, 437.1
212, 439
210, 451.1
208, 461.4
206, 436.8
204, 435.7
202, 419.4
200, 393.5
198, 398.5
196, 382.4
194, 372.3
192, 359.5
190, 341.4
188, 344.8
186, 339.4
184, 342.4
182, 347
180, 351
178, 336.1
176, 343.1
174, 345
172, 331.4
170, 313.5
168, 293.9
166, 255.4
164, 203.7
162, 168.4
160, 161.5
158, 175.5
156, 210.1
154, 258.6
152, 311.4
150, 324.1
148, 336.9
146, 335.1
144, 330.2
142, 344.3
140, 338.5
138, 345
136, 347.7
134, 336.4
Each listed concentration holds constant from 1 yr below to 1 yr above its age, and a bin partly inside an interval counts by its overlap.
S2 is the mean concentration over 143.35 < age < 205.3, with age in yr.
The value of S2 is 319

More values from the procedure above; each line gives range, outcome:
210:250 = 364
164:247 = 363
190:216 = 413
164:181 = 314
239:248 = 326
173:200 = 356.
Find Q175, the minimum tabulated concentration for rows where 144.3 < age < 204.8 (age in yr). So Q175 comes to 161.5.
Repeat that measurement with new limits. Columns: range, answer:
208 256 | 309.2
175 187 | 336.1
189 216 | 341.4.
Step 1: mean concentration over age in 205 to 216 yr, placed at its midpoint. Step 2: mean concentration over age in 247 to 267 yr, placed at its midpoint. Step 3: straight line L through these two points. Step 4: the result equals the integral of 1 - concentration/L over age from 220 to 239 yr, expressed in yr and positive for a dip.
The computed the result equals 1.80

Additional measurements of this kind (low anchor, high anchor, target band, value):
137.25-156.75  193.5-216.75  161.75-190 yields 4.3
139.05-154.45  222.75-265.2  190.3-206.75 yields -3.5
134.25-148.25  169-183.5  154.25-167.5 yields 5.3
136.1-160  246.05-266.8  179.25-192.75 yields -1.9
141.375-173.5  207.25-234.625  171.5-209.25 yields -4.3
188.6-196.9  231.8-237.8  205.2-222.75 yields -3.7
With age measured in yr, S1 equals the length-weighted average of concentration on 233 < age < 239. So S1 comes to 337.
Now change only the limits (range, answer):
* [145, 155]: 313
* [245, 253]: 315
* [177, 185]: 344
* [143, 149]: 334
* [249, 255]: 314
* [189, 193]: 350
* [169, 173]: 322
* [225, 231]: 351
